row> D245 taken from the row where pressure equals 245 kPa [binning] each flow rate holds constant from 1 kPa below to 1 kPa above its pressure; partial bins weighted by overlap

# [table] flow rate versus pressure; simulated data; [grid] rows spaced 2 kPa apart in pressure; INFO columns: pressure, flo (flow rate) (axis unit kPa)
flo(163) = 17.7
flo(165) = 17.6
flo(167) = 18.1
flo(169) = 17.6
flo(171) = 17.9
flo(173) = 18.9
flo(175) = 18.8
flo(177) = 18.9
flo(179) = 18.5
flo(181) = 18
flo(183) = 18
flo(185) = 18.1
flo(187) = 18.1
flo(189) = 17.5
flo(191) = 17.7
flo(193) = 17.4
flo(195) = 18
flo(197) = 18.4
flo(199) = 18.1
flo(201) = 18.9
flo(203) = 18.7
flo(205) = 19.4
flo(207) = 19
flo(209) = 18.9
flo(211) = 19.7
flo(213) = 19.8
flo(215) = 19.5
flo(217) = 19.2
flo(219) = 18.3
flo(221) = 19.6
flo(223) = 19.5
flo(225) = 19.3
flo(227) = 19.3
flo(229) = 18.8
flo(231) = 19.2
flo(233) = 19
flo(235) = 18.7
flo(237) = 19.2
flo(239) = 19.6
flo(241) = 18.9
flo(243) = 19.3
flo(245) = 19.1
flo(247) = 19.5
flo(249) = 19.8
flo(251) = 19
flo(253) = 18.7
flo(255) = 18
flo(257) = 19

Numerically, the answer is 19.1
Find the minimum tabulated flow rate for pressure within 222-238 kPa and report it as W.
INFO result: 18.7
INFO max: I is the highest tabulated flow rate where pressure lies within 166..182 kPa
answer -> 18.9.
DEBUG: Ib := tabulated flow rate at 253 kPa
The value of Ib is 18.7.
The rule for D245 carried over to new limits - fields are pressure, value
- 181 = 18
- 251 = 19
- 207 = 19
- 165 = 17.6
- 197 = 18.4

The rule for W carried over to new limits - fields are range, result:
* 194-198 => 18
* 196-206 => 18.1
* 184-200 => 17.4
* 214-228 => 18.3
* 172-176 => 18.8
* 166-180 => 17.6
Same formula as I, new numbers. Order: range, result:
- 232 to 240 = 19.6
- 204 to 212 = 19.7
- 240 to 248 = 19.5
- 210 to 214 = 19.8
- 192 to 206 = 19.4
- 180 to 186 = 18.1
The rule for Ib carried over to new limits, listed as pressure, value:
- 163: 17.7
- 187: 18.1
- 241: 18.9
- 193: 17.4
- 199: 18.1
